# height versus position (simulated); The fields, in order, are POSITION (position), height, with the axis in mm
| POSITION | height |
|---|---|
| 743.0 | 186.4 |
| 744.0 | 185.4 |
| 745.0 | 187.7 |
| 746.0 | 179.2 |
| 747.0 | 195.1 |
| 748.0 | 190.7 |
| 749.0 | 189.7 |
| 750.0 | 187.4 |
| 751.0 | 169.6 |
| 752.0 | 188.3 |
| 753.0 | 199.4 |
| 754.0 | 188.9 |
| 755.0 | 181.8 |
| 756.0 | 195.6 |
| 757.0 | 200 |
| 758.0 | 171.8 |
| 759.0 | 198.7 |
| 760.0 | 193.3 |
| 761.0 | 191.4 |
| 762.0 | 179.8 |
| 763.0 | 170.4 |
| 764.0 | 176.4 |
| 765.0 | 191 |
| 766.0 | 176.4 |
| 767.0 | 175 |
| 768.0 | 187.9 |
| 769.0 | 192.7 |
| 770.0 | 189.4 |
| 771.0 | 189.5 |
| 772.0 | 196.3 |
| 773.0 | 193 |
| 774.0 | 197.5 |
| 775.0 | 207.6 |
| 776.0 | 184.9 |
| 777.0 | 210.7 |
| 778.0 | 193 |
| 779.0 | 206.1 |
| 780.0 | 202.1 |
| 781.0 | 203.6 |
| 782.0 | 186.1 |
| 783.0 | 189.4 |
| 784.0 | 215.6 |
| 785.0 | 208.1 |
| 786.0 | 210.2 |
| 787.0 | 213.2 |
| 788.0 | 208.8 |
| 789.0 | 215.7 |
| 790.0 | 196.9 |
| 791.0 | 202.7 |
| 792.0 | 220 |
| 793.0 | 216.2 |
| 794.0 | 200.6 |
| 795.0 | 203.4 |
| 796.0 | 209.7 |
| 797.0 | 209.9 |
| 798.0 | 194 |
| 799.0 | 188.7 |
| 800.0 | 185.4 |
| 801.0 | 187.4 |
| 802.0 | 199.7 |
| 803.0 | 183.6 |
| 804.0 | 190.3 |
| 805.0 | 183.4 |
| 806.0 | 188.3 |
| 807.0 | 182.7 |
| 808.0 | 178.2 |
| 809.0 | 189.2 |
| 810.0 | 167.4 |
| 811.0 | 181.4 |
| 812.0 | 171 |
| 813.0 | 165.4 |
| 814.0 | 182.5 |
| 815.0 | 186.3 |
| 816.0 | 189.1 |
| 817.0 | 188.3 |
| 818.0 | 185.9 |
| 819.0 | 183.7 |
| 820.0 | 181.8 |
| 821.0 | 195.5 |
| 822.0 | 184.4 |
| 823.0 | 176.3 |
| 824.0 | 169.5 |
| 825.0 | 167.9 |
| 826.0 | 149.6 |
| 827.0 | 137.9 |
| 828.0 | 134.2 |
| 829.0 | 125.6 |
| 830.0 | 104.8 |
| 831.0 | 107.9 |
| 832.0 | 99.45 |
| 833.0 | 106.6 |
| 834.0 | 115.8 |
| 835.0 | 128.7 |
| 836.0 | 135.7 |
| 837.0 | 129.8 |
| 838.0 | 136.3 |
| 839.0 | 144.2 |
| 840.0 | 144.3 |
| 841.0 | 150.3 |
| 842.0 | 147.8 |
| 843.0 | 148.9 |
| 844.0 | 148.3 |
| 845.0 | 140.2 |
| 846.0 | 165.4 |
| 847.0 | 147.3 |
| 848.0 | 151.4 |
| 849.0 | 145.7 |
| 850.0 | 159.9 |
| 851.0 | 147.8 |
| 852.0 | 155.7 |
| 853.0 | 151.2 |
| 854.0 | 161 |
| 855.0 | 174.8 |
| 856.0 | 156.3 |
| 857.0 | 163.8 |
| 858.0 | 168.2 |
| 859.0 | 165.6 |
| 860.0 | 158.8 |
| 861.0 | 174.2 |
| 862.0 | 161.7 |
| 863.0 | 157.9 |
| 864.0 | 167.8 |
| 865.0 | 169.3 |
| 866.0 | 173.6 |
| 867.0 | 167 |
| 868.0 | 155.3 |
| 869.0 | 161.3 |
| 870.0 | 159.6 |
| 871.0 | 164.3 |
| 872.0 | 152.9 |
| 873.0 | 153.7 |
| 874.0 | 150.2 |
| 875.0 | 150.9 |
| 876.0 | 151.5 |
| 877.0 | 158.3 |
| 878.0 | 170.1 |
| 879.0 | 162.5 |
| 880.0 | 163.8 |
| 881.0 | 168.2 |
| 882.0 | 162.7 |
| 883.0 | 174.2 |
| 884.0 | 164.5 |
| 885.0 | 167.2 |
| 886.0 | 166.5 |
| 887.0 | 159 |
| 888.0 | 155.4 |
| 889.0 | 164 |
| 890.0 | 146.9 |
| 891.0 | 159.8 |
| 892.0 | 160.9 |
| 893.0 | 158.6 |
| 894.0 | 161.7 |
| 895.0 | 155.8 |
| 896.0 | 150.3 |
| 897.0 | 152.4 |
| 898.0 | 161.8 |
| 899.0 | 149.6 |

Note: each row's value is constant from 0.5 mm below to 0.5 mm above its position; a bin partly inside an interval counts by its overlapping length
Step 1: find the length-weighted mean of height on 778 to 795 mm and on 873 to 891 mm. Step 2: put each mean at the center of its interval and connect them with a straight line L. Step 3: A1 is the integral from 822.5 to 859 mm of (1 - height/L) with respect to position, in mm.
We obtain 7.10 mm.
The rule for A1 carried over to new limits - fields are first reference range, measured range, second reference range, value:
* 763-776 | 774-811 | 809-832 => -4.2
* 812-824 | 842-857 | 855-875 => 1.3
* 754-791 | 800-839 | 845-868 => 3.0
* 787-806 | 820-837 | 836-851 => 2.4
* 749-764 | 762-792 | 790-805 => -0.5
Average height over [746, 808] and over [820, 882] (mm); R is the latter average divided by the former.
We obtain 0.79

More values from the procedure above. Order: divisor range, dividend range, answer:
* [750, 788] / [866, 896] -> 0.83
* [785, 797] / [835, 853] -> 0.70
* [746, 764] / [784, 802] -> 1.09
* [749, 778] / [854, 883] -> 0.86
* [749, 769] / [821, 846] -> 0.76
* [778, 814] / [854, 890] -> 0.83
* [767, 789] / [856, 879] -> 0.81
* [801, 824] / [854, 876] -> 0.88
